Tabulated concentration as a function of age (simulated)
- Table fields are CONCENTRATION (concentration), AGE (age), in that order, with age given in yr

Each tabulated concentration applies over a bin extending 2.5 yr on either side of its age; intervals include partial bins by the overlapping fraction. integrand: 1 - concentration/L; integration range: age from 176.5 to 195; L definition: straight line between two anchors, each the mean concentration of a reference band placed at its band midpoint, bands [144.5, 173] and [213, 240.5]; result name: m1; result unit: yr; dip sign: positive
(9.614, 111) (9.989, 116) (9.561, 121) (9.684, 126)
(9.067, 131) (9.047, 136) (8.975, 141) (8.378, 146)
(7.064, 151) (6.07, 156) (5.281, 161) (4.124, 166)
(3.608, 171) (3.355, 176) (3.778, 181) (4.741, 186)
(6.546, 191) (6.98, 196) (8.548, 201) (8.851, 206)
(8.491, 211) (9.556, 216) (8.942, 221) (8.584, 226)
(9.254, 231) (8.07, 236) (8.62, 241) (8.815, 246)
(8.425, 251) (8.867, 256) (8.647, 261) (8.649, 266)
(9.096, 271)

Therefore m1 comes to 5.3 yr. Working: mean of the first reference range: 5.7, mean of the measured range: 5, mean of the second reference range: 8.86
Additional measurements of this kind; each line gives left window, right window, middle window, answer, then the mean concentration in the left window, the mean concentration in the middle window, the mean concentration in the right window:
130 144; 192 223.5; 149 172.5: 9.5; 9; 5.26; 8.47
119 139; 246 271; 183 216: 5.5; 9.33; 7.47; 8.71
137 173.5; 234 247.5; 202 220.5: -2.8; 6.33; 8.93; 8.49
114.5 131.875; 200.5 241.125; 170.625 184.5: 8.3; 9.6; 3.66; 8.79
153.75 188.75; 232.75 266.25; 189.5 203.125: -3.8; 4.43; 7.38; 8.6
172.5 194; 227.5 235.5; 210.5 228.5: -2.7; 4.61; 8.94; 8.87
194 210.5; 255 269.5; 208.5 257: -1.7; 8.21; 8.76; 8.73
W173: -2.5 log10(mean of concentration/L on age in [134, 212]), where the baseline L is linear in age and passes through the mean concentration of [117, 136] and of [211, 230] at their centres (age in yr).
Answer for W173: 0.39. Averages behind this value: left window 9.43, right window 8.97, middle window 6.43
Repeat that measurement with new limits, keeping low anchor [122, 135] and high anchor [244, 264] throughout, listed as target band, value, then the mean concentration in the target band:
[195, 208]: 0.093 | 8.23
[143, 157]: 0.249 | 7.35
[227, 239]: 0.018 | 8.65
